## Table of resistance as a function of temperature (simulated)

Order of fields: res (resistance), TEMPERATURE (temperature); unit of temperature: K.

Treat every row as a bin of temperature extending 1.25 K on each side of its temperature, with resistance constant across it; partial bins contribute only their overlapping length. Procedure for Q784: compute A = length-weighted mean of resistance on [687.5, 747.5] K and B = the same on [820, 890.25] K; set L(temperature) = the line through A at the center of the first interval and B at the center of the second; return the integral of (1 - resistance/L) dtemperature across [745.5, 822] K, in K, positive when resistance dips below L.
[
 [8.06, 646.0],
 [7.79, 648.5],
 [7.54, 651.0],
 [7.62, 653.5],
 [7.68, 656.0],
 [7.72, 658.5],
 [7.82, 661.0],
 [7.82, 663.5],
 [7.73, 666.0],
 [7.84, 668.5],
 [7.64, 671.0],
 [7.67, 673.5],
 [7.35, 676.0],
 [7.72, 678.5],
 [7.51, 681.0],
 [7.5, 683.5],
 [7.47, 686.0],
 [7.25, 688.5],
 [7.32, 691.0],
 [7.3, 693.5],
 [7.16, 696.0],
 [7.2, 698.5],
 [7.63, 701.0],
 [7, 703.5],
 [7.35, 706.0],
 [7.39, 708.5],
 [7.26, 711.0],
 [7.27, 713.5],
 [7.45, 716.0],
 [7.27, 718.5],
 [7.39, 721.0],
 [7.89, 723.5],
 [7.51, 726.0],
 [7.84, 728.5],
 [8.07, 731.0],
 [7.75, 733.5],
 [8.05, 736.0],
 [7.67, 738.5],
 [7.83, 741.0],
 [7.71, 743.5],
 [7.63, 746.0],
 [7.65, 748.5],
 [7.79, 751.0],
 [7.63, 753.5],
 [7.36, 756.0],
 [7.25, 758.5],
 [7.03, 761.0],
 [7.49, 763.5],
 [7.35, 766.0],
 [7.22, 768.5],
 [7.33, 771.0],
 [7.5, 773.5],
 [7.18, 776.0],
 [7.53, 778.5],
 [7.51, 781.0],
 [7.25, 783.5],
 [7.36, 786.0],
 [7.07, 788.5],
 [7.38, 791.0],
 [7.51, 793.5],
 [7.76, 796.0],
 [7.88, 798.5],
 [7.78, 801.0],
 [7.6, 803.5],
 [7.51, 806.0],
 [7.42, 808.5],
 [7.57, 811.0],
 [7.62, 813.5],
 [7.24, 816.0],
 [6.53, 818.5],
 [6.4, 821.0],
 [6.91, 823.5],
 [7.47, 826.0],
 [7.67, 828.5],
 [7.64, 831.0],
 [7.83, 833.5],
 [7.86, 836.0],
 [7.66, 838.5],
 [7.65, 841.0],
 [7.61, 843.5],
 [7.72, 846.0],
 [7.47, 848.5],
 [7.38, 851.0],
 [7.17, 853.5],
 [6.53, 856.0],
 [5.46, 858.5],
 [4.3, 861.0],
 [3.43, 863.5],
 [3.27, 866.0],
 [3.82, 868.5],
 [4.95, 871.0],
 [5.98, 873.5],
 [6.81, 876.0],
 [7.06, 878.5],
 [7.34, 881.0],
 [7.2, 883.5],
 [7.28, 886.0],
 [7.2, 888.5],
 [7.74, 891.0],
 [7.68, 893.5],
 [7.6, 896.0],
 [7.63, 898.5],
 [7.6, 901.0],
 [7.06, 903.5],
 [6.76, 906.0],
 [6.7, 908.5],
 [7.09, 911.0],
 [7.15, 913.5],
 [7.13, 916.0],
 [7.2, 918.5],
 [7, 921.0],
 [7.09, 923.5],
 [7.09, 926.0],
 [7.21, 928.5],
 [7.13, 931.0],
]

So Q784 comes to -3.5 K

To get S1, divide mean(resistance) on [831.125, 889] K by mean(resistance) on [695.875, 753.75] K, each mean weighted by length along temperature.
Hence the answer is 0.9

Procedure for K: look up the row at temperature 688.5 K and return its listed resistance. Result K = 7.25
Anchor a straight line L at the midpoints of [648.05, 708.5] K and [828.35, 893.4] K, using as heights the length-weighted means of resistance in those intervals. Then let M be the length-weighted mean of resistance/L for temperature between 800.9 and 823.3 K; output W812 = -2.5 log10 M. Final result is -0.06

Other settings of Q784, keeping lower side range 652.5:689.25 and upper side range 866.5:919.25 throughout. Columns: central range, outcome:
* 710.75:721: 0.2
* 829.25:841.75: -1.2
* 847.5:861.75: 1.1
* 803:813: -0.5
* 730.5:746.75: -0.9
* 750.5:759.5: -0.2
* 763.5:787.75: -0.3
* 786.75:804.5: -0.9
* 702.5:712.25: 0.3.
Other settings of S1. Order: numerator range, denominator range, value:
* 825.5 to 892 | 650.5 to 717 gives 0.89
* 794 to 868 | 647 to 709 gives 0.92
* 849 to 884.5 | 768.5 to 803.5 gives 0.78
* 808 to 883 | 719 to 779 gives 0.88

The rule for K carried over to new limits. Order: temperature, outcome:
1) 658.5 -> 7.72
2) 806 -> 7.51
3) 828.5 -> 7.67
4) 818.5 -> 6.53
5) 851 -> 7.38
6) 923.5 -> 7.09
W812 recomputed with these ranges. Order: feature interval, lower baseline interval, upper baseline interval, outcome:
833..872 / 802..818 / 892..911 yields 0.18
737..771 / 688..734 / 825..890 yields -0.05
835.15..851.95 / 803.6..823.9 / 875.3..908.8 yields -0.06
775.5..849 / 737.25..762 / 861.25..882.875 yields -0.17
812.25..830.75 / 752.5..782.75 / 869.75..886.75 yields -0.02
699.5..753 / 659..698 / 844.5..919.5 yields -0.04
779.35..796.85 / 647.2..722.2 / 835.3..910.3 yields -0.06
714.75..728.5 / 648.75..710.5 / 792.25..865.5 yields -0.02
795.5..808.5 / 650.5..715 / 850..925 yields -0.11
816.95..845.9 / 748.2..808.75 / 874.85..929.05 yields -0.01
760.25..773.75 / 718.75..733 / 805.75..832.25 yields 0.03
